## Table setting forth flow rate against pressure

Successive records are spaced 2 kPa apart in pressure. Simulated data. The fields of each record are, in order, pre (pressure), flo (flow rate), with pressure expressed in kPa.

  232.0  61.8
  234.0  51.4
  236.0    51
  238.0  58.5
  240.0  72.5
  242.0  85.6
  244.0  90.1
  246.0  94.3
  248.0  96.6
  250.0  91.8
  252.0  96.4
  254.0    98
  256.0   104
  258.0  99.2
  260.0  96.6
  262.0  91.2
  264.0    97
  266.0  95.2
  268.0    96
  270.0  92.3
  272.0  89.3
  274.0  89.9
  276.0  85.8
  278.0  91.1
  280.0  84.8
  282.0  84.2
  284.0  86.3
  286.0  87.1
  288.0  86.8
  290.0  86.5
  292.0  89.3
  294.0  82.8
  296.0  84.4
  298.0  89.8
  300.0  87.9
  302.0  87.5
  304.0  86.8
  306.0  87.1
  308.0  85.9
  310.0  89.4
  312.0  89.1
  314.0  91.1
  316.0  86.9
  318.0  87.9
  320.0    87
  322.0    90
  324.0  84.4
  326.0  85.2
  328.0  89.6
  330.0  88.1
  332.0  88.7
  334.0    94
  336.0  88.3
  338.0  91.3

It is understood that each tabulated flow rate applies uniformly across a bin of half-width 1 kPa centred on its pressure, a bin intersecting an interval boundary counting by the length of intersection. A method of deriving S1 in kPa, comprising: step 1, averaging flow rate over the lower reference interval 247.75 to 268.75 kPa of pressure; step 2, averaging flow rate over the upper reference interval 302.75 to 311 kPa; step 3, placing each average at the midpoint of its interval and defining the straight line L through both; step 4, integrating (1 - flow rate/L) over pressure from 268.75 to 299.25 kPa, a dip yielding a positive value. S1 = 1.4 kPa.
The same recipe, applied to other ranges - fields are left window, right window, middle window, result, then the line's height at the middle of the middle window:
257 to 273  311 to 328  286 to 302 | 0.7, 91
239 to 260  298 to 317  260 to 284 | 0.1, 91.1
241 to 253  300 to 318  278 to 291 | 0.5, 89.7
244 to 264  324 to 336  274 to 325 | 2.4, 91.7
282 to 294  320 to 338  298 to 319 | -0.1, 87.6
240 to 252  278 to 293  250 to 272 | -1.7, 89.1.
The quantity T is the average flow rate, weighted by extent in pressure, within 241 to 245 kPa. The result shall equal 87.8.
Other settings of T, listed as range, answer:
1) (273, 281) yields 87.9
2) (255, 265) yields 97.6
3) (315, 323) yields 88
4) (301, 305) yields 87.2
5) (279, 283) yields 84.5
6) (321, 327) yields 86.5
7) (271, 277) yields 88.3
